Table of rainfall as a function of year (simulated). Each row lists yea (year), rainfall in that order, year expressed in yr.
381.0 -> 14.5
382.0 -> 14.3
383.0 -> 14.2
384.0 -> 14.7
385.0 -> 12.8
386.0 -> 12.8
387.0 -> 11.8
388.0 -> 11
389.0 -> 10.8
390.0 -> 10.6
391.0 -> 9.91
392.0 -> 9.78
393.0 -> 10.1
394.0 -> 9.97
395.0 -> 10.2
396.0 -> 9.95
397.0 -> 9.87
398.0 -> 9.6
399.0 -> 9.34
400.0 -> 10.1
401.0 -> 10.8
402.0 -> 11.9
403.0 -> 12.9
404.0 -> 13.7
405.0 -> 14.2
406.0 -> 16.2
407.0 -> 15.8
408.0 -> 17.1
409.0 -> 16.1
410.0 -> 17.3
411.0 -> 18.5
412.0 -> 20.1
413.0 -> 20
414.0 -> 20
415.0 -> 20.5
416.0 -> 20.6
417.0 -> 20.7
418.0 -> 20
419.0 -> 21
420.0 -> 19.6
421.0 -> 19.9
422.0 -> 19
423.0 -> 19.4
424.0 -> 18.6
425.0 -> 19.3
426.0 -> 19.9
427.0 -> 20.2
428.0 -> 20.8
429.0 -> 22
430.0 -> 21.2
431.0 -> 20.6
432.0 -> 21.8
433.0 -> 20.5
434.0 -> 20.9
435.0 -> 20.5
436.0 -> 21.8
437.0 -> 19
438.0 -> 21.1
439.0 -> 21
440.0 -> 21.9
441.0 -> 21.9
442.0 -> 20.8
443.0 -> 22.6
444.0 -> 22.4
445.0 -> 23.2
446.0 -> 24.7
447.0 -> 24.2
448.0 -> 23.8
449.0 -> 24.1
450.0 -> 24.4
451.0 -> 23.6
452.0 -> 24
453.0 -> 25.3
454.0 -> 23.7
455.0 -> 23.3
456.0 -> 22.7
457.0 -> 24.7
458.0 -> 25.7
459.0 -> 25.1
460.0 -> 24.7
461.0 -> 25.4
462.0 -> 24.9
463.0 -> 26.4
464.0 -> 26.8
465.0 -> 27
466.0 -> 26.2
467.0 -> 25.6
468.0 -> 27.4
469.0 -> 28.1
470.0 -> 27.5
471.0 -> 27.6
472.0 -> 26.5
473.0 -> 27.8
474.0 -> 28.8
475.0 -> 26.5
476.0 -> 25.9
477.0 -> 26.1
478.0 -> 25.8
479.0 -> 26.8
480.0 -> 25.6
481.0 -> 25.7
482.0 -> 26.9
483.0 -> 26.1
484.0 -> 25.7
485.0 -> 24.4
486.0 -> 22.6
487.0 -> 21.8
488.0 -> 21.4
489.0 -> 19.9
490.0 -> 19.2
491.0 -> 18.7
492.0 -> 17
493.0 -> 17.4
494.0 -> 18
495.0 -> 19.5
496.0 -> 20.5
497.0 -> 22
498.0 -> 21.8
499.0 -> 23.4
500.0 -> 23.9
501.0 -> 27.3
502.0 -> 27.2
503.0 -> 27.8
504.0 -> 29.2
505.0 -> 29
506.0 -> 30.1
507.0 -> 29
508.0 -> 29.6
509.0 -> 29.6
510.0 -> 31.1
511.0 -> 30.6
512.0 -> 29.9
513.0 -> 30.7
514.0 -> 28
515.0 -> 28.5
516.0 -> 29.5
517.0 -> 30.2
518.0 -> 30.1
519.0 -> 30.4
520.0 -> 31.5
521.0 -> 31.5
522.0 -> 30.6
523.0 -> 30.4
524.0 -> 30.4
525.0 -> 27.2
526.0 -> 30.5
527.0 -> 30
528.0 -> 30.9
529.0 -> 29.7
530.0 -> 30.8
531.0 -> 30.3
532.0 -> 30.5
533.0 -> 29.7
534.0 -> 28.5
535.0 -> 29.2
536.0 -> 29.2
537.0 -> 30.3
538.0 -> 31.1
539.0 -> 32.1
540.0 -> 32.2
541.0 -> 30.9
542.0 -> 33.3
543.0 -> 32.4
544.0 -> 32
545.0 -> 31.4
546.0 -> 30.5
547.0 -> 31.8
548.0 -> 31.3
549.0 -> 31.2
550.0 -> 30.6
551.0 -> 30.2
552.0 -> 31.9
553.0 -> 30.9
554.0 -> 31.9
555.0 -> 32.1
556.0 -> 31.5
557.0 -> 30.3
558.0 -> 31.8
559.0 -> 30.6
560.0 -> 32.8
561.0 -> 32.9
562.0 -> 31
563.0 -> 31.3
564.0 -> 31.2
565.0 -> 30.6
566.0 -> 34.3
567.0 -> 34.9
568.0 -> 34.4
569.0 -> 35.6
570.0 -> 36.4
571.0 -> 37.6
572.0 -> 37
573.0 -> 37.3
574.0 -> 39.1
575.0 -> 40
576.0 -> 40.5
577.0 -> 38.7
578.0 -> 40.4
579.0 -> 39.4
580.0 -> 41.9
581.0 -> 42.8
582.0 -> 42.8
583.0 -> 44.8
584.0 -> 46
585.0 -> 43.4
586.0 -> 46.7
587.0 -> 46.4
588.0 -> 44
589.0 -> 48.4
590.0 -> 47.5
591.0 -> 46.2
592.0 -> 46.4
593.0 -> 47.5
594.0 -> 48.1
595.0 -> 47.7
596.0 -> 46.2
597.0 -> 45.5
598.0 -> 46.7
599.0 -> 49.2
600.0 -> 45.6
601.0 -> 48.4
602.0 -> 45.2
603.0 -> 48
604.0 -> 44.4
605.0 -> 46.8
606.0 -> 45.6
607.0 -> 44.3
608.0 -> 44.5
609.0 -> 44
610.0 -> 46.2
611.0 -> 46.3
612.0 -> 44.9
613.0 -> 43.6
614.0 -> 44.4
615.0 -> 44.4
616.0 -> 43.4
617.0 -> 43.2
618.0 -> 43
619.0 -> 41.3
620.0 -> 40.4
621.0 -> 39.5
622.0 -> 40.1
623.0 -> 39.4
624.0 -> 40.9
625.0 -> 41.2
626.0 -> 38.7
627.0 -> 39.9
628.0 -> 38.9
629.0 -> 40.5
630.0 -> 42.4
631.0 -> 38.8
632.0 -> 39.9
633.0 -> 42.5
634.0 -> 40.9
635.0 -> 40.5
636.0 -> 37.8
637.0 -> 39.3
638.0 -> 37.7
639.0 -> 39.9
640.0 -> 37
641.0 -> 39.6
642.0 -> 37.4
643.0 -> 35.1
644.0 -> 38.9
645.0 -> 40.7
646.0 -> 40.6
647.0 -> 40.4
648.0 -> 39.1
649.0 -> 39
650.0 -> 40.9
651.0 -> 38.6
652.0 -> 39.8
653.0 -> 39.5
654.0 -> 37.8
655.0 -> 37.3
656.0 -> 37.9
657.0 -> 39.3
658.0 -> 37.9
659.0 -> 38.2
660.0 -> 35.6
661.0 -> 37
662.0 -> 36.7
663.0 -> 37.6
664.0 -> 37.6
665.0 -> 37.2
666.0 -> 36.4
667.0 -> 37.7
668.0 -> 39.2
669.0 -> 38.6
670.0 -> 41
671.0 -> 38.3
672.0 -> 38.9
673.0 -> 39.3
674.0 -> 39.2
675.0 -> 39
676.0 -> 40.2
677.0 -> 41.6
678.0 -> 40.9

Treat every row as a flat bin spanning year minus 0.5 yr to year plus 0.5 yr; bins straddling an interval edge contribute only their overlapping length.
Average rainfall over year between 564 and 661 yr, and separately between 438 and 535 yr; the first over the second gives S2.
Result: 1.6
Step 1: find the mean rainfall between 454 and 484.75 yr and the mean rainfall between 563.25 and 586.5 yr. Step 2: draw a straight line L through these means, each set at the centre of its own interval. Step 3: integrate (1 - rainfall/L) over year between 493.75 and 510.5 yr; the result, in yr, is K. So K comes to 2.3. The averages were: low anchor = 26.1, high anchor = 38.9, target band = 25.9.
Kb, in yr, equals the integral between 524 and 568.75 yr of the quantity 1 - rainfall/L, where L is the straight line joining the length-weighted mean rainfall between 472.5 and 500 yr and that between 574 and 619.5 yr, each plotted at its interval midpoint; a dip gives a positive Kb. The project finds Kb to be 4.6 yr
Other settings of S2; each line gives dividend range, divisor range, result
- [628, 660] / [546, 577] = 1.17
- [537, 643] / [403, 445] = 2.00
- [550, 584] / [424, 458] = 1.60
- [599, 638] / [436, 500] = 1.79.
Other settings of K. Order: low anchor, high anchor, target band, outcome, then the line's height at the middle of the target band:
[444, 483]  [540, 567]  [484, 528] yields 3.3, 28.4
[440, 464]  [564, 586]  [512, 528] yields 1.1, 32.3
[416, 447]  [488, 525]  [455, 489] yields -2.5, 23.9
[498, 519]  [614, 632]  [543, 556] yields 0.7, 33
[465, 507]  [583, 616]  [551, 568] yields 2.9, 38.5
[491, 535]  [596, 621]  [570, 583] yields -0.2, 39.1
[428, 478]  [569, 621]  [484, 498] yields 4.2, 29.4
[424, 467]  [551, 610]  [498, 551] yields 5.1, 33.1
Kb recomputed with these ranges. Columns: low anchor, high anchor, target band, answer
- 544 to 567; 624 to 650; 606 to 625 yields -2.9 yr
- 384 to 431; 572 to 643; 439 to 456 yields -1.8 yr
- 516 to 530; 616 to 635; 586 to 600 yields -3.5 yr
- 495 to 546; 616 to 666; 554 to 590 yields -4.4 yr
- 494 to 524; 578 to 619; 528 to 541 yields 1.0 yr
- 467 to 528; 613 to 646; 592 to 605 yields -3.4 yr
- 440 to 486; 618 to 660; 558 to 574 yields -0.2 yr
